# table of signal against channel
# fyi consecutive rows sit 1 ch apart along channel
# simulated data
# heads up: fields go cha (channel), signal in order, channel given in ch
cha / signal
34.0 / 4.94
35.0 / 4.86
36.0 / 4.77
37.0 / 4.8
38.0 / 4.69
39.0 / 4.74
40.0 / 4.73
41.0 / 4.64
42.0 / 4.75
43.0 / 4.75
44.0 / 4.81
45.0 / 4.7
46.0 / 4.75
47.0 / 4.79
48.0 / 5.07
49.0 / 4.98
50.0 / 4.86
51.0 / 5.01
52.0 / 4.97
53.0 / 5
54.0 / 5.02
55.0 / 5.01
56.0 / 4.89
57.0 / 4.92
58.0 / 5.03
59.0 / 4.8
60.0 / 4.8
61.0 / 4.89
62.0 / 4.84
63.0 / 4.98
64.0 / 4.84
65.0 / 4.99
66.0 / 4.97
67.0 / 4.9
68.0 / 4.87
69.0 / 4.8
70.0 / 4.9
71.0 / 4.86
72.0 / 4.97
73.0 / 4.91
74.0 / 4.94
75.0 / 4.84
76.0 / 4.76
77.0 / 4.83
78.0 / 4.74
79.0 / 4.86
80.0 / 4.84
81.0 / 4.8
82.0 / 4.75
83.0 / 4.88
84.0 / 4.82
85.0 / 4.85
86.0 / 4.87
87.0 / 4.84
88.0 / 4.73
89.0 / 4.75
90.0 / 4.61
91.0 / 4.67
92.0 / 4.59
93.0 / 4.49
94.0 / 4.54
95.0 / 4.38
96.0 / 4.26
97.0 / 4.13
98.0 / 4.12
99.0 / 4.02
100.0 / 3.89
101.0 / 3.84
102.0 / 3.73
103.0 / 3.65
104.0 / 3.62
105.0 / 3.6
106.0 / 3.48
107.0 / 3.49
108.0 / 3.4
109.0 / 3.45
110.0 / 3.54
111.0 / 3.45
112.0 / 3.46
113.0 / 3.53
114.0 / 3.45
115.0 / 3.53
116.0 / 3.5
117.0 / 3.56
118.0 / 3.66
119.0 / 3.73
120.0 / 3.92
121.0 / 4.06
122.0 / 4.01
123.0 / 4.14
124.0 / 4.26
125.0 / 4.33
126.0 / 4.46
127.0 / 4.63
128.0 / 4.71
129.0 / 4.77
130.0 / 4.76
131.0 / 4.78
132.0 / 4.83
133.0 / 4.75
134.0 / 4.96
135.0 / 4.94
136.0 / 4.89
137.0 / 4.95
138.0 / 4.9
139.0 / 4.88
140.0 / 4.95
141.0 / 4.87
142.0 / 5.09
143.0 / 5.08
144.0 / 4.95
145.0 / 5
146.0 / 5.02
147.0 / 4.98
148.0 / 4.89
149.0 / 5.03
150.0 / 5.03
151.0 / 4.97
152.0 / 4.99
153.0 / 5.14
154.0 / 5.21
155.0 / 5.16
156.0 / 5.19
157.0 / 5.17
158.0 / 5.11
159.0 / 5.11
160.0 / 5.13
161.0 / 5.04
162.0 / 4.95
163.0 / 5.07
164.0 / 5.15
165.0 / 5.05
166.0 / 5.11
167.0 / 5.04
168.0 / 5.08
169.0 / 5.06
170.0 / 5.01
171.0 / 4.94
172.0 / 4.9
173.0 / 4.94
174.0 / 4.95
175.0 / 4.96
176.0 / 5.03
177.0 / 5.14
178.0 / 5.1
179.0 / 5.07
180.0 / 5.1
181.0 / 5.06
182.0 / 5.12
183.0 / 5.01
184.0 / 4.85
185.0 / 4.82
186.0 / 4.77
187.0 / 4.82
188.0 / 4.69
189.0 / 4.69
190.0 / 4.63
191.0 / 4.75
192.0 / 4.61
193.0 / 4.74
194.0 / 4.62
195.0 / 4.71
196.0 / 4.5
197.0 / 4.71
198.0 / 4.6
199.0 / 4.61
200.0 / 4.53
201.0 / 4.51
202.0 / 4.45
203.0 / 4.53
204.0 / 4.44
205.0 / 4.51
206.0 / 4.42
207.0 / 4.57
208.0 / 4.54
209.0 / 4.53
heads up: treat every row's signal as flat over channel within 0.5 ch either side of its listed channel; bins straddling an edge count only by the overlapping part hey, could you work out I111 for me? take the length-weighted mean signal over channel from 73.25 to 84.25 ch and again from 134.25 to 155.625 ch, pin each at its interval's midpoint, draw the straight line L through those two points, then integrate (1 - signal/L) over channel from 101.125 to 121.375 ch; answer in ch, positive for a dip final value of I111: 5.4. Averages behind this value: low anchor 4.83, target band 3.59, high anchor 5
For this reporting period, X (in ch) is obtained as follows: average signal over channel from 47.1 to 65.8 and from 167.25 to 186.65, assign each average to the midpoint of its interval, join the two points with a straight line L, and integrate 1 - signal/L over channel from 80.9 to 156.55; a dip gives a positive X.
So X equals 8.3 ch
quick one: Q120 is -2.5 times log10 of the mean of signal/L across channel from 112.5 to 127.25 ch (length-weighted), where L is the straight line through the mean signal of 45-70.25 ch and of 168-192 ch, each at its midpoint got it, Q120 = 0.250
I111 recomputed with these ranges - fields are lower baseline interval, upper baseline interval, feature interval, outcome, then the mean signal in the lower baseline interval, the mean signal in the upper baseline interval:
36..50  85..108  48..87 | -3.3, 4.79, 4.19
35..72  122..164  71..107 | 3.0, 4.87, 4.9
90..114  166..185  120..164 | -3.4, 3.89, 5.02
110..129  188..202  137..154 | -3.4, 3.92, 4.63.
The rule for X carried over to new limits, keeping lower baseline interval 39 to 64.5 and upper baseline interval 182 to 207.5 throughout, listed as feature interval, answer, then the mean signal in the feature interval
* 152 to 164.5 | -1.08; 5.11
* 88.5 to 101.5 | 1.29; 4.33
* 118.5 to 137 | 0.96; 4.51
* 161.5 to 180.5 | -1.40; 5.03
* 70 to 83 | -0.03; 4.85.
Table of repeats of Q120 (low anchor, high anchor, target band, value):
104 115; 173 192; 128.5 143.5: -0.22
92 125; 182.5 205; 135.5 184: -0.16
